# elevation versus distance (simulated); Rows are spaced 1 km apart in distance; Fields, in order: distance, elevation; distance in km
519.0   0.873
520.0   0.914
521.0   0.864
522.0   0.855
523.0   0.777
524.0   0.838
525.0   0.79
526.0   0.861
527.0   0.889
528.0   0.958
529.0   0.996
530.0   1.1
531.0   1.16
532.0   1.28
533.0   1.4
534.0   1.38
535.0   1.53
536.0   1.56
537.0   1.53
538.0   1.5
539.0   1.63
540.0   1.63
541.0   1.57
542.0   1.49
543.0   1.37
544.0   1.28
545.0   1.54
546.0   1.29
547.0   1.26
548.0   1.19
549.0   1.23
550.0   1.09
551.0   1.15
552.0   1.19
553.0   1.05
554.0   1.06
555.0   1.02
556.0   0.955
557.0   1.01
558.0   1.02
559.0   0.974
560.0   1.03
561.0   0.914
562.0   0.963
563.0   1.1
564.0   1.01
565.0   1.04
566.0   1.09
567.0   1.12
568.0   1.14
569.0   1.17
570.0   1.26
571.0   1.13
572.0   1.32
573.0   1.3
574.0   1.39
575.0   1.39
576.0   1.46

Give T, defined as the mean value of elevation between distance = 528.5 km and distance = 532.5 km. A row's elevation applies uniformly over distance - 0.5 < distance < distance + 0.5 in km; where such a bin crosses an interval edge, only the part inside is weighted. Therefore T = 1.13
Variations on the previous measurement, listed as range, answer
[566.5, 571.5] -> 1.16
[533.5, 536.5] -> 1.49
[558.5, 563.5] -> 0.996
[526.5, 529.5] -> 0.948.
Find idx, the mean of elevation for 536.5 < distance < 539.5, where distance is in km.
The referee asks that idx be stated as 1.55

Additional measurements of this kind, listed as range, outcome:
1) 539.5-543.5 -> 1.51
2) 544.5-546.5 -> 1.42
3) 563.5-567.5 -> 1.06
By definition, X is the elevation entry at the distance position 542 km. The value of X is 1.49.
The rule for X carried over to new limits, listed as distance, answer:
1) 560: 1.03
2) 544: 1.28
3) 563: 1.1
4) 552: 1.19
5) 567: 1.12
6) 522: 0.855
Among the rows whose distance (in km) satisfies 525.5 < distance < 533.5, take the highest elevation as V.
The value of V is 1.4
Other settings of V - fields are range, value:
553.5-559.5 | 1.06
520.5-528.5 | 0.958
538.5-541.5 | 1.63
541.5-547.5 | 1.54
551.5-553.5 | 1.19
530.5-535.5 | 1.53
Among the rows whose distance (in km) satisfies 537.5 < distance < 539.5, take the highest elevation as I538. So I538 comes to 1.63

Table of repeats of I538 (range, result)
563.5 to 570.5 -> 1.26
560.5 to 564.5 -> 1.1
